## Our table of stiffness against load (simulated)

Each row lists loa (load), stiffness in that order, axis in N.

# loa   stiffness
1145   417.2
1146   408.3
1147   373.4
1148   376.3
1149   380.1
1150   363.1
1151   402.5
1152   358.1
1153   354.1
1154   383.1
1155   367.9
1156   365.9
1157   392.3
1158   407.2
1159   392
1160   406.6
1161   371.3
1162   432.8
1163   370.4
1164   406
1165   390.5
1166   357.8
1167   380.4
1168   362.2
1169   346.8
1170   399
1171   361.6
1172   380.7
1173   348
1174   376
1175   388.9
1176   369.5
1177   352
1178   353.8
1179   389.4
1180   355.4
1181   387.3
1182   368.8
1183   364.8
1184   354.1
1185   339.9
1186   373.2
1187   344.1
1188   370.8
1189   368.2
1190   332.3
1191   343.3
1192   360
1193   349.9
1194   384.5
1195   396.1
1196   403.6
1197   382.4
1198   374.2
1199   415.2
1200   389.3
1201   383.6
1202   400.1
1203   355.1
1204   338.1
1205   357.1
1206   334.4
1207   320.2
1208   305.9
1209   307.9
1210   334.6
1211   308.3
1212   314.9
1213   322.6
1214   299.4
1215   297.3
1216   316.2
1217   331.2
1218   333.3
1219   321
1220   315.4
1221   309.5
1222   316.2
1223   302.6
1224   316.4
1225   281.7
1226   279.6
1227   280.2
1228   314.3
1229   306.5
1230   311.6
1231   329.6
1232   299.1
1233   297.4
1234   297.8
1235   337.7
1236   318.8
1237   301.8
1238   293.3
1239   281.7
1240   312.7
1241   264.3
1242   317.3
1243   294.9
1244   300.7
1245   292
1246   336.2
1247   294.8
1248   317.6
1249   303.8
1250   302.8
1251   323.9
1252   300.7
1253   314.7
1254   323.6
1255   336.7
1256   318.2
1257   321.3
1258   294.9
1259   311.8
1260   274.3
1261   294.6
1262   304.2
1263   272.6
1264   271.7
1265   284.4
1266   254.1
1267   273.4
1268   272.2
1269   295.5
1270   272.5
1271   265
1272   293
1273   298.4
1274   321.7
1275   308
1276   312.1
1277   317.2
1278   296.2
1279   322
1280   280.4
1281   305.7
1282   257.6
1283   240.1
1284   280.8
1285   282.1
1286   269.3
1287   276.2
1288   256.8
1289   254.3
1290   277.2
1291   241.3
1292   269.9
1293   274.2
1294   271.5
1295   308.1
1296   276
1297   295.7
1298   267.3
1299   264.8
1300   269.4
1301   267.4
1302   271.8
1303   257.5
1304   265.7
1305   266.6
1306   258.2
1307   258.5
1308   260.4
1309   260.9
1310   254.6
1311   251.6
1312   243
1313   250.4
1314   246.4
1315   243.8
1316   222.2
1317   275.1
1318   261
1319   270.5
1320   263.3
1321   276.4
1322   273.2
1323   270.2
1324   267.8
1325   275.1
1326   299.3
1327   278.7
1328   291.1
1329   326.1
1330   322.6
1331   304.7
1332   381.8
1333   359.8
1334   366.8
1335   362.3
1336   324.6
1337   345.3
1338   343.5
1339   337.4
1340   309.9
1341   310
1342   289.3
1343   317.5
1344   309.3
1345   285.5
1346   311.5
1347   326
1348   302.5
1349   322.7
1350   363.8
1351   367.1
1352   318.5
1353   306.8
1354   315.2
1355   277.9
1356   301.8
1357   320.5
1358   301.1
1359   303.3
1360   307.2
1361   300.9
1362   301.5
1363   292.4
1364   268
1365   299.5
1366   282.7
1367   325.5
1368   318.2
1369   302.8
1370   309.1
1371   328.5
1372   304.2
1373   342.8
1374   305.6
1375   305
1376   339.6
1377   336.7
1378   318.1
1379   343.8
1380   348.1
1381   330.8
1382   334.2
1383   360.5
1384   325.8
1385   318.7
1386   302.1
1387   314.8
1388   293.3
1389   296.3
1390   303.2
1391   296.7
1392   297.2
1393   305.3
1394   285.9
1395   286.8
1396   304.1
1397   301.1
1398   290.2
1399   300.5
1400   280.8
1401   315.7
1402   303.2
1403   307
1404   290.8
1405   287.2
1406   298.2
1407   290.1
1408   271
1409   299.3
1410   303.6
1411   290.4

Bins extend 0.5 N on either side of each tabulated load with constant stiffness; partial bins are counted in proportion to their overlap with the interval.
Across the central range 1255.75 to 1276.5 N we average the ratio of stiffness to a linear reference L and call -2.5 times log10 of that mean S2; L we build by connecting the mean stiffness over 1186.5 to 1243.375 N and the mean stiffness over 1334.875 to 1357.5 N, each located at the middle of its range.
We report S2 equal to 0.12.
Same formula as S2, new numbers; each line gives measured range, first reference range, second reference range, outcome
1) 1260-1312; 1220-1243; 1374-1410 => 0.106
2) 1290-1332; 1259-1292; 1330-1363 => 0.115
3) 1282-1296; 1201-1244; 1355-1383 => 0.168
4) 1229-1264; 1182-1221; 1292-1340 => 0.062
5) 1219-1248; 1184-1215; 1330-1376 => 0.136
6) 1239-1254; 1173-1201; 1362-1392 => 0.156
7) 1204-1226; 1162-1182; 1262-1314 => 0.070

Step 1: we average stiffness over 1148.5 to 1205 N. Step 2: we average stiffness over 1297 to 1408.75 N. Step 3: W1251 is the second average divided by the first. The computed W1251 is 0.80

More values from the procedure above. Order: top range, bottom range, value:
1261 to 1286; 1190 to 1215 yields 0.81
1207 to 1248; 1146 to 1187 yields 0.82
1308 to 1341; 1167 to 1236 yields 0.85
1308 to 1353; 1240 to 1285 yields 1.01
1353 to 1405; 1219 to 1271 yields 1.03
